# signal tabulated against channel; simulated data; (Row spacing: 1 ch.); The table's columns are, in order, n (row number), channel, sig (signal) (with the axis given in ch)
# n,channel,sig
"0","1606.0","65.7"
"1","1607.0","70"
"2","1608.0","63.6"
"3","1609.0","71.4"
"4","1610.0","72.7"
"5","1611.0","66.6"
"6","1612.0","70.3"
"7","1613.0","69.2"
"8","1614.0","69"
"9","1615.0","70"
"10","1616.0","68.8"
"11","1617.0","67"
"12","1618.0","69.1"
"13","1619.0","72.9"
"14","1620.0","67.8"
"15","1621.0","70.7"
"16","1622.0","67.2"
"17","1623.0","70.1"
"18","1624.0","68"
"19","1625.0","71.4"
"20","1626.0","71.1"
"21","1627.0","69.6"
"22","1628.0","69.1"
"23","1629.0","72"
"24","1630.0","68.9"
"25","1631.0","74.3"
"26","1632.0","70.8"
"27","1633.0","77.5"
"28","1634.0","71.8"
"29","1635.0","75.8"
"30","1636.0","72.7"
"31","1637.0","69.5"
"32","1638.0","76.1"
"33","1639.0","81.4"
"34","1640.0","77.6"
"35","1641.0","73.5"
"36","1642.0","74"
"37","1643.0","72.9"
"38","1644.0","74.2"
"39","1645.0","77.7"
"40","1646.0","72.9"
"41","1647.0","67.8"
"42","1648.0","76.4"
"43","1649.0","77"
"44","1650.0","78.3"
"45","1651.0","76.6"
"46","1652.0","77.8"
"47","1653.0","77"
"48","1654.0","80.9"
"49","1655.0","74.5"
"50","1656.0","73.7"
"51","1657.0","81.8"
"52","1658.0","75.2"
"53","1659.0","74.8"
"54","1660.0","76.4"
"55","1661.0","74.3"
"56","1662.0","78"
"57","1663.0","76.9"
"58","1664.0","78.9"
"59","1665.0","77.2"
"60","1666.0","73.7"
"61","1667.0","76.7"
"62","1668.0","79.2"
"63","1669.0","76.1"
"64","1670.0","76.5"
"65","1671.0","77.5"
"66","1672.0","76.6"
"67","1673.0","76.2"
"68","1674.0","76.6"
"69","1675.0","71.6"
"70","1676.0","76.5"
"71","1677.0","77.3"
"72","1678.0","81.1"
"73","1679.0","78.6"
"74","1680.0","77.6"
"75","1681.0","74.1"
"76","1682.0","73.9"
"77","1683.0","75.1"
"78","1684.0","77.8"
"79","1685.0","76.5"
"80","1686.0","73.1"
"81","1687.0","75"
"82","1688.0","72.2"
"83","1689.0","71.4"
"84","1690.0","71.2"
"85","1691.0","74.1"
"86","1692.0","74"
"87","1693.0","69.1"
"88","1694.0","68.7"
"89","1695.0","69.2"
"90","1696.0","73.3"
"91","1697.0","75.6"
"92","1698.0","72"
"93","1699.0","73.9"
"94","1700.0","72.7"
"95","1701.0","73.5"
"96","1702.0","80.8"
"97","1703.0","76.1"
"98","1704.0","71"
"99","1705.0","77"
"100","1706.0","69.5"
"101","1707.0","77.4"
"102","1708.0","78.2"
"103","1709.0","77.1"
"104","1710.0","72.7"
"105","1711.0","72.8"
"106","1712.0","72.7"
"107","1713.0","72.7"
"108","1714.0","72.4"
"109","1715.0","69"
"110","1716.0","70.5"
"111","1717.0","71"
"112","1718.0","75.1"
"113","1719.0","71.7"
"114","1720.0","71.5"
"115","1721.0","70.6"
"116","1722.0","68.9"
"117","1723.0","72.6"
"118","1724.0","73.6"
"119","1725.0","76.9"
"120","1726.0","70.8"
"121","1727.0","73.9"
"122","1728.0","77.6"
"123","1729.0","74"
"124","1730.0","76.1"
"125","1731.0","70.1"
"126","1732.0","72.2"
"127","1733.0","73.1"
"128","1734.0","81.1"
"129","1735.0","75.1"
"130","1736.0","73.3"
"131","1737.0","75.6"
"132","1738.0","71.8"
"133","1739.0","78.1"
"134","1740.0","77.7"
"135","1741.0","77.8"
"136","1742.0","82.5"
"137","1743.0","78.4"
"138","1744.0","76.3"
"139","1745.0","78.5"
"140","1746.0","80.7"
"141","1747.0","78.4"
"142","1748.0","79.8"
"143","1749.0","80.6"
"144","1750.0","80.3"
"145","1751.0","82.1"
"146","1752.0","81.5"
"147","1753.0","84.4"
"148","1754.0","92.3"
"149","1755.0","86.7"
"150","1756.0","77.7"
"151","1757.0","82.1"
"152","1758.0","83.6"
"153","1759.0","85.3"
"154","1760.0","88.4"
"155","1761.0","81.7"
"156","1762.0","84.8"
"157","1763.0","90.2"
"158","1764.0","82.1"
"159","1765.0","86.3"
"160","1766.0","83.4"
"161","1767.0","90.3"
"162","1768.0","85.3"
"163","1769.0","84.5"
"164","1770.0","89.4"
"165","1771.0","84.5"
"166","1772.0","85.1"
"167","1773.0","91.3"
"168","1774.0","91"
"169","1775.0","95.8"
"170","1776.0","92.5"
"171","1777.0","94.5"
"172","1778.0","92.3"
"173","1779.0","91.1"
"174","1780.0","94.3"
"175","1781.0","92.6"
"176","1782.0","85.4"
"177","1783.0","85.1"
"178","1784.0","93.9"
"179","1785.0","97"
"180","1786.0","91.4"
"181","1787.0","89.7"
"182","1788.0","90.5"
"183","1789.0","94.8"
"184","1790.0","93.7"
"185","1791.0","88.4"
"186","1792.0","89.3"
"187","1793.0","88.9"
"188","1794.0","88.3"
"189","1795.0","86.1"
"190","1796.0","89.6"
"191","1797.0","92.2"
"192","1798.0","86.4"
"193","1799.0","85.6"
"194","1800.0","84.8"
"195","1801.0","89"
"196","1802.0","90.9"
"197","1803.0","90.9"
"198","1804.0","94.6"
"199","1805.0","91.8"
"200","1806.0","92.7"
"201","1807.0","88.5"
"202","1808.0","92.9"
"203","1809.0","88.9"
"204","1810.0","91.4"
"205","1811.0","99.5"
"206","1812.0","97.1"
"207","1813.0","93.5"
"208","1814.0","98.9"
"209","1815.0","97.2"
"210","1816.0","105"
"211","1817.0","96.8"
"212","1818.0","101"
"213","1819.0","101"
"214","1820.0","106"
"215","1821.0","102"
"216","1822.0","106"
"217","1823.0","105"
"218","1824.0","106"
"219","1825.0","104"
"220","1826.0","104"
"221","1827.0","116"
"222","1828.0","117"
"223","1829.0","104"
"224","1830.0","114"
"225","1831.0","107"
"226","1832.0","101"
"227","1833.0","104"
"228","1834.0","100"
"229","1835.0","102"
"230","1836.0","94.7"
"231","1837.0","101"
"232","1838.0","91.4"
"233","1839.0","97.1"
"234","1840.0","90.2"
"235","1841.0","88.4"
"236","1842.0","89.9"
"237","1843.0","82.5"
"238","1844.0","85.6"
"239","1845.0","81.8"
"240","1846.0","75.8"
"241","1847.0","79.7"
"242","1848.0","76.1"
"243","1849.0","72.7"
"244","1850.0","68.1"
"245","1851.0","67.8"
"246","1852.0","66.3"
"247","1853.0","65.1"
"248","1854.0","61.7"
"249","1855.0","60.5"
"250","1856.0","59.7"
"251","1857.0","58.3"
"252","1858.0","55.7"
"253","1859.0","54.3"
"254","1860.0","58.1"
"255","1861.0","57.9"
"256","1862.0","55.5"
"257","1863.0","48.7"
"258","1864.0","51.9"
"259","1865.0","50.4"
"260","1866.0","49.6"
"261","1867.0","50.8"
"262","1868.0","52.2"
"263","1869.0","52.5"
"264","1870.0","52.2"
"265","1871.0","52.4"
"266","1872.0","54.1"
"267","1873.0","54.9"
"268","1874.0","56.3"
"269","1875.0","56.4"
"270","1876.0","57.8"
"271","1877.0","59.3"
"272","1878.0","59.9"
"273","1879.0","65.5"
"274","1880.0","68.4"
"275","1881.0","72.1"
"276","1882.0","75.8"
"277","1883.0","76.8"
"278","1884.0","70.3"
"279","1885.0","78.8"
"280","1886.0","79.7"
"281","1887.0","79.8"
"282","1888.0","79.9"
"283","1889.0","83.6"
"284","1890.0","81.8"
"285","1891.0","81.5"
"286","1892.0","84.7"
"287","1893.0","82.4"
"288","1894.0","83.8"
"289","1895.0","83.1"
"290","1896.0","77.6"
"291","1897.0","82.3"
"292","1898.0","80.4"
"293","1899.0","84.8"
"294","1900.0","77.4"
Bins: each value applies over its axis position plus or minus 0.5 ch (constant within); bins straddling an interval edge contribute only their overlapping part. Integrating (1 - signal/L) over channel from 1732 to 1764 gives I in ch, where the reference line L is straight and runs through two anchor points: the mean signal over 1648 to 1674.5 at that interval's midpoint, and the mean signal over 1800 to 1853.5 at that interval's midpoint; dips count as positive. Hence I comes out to 1.9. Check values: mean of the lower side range 76.9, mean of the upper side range 93.8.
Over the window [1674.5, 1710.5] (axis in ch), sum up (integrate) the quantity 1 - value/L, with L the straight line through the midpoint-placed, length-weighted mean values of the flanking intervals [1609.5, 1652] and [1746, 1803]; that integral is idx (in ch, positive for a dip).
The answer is 2.0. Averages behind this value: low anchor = 72.2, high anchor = 87.6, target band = 74.4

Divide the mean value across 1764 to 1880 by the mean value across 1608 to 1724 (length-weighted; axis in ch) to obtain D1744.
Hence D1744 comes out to 1.14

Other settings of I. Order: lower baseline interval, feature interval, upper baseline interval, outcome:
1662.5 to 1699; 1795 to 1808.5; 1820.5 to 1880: -2.46 ch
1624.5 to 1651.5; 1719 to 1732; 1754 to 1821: 1.66 ch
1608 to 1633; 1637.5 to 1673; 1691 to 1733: -2.56 ch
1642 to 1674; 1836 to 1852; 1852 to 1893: -4.40 ch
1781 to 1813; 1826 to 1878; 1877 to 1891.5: 4.72 ch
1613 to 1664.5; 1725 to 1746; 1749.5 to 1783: 1.99 ch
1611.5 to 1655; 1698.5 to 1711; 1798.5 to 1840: 1.18 ch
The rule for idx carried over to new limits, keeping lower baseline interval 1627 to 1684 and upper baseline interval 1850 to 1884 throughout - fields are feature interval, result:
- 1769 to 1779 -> -3.64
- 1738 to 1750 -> -1.77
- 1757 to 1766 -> -2.37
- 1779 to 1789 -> -3.93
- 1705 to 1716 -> -0.34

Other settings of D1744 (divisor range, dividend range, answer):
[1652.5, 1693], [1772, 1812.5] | 1.20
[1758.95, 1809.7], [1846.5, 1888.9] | 0.70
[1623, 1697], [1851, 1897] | 0.87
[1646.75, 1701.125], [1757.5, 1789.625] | 1.18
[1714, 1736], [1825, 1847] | 1.33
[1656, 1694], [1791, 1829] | 1.27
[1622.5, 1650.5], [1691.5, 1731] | 1.00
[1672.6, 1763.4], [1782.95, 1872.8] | 1.11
